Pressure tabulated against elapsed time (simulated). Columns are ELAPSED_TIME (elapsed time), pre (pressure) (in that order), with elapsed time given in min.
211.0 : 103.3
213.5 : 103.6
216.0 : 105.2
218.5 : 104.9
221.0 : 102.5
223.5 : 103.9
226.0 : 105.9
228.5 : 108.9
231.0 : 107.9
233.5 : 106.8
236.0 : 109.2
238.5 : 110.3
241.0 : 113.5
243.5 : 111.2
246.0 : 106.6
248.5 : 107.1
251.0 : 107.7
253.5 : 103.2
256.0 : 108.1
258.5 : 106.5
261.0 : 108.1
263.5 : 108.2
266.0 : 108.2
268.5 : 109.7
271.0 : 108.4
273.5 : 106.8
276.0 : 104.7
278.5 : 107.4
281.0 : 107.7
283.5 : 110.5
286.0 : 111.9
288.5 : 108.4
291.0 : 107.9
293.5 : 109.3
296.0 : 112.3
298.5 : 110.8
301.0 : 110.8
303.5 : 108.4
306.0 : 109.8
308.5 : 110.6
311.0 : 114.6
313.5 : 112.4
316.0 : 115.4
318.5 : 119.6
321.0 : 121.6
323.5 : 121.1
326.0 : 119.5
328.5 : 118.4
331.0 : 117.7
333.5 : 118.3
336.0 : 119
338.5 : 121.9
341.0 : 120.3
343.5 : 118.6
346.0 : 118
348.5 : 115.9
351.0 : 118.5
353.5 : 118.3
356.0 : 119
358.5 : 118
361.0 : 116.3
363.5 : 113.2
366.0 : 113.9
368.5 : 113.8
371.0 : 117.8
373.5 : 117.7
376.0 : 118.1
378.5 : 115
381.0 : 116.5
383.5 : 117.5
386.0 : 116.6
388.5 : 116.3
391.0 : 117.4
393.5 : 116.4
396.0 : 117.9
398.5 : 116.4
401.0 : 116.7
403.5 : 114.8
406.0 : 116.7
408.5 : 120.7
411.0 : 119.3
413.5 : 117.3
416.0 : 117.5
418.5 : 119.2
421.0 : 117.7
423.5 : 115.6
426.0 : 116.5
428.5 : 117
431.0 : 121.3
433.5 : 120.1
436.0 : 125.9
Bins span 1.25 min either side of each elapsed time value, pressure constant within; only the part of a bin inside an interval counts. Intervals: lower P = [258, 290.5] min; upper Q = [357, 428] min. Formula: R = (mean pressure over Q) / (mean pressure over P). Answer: 1.08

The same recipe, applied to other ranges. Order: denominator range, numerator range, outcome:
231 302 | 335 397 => 1.08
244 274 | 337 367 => 1.09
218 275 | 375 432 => 1.09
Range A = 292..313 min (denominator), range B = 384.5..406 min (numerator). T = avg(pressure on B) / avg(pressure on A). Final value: 1.05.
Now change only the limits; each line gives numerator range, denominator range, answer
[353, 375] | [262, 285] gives 1.08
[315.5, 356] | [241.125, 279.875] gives 1.11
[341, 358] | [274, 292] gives 1.09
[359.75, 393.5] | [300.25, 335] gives 1.00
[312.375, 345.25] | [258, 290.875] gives 1.10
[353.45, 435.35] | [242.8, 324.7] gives 1.06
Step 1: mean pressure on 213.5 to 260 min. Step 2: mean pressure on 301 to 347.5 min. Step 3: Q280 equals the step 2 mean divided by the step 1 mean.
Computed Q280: 1.09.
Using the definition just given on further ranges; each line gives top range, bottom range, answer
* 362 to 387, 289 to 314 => 1.05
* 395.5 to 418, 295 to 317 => 1.05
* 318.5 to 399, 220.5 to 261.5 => 1.09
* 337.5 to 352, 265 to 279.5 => 1.11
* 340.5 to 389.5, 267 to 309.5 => 1.07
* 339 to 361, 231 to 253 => 1.09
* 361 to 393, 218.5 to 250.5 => 1.08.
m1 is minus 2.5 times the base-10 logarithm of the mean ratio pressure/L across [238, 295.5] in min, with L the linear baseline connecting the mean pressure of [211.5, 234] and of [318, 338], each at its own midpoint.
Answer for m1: 0.029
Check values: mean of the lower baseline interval 105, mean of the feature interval 108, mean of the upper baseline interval 119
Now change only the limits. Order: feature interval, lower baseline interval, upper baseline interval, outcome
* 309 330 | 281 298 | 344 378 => -0.04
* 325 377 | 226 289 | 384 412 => -0.03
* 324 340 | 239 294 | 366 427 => -0.06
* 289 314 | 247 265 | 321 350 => 0.03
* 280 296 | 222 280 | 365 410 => 0.01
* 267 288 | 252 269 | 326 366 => 0.01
